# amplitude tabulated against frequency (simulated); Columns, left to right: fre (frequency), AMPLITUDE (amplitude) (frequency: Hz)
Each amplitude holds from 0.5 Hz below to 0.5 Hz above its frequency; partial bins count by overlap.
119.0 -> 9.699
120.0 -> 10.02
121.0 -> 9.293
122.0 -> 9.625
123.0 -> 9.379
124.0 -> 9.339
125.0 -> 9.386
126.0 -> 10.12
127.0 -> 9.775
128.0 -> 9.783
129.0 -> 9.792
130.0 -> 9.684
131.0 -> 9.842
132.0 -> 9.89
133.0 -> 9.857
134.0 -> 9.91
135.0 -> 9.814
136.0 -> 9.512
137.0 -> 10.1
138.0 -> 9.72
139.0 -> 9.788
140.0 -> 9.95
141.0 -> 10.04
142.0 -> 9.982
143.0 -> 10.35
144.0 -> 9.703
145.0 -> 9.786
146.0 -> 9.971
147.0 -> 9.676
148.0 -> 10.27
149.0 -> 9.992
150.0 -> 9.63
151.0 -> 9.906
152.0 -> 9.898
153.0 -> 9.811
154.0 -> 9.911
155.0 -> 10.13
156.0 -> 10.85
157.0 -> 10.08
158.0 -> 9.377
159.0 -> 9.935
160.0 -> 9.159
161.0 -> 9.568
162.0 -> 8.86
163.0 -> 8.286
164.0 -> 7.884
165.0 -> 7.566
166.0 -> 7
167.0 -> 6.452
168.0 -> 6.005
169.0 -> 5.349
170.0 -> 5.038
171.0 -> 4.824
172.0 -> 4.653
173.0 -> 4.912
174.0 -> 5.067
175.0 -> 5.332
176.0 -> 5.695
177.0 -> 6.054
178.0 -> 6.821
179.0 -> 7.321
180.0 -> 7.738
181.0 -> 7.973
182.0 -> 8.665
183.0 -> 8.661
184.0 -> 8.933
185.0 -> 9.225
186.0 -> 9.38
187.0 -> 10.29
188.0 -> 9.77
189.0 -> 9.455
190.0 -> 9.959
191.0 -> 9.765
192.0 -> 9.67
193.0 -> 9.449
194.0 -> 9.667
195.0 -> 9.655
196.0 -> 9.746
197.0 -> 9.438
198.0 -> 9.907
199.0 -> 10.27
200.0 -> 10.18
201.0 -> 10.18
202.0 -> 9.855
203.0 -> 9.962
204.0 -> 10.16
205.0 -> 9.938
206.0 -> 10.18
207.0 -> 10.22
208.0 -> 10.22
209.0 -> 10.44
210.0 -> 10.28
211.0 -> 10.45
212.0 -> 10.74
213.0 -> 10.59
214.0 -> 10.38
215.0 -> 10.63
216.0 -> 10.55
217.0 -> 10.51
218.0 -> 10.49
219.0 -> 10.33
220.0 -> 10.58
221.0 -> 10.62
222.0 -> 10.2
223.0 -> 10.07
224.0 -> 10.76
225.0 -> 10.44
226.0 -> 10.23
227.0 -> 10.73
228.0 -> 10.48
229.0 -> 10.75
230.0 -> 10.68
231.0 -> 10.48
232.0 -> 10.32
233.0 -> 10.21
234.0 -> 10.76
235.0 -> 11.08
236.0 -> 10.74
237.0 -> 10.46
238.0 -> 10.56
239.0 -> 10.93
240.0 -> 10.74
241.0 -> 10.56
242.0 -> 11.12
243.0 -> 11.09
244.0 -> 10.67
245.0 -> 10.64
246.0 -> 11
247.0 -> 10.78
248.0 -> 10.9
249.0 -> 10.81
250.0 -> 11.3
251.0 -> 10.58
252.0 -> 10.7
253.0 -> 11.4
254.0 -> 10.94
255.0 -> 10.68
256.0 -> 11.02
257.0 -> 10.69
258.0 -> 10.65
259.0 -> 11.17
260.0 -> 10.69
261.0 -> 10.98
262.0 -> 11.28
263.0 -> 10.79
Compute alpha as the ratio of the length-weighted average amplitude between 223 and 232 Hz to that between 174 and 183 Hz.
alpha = 1.5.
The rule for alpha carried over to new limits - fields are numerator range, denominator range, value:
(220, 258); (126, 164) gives 1.09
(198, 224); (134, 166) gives 1.07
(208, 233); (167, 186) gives 1.58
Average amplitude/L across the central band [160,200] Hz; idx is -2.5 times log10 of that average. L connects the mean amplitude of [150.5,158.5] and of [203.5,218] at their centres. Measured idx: 0.262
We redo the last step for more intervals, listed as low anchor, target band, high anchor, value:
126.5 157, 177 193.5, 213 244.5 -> 0.16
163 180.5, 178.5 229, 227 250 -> -0.19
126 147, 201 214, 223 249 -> 0.02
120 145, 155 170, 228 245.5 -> 0.21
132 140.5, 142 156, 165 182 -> -0.17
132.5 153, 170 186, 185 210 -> 0.40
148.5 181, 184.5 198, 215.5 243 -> -0.09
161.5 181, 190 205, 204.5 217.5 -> -0.10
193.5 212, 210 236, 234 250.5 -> -0.01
